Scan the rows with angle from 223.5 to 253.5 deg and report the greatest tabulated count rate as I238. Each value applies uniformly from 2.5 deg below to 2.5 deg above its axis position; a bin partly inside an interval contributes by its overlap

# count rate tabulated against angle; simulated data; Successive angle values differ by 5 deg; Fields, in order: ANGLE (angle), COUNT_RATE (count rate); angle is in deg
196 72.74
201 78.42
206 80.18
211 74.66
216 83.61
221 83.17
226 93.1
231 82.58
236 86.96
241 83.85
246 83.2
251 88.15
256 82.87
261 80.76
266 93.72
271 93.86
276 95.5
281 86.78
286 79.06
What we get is 93.1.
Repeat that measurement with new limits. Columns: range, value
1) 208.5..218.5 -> 83.61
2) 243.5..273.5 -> 93.86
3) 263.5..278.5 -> 95.5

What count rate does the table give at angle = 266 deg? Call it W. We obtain 93.72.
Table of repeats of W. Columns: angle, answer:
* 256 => 82.87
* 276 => 95.5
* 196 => 72.74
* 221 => 83.17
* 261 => 80.76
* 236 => 86.96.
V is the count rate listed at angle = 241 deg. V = 83.85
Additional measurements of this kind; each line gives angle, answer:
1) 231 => 82.58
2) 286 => 79.06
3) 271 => 93.86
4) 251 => 88.15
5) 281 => 86.78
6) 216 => 83.61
